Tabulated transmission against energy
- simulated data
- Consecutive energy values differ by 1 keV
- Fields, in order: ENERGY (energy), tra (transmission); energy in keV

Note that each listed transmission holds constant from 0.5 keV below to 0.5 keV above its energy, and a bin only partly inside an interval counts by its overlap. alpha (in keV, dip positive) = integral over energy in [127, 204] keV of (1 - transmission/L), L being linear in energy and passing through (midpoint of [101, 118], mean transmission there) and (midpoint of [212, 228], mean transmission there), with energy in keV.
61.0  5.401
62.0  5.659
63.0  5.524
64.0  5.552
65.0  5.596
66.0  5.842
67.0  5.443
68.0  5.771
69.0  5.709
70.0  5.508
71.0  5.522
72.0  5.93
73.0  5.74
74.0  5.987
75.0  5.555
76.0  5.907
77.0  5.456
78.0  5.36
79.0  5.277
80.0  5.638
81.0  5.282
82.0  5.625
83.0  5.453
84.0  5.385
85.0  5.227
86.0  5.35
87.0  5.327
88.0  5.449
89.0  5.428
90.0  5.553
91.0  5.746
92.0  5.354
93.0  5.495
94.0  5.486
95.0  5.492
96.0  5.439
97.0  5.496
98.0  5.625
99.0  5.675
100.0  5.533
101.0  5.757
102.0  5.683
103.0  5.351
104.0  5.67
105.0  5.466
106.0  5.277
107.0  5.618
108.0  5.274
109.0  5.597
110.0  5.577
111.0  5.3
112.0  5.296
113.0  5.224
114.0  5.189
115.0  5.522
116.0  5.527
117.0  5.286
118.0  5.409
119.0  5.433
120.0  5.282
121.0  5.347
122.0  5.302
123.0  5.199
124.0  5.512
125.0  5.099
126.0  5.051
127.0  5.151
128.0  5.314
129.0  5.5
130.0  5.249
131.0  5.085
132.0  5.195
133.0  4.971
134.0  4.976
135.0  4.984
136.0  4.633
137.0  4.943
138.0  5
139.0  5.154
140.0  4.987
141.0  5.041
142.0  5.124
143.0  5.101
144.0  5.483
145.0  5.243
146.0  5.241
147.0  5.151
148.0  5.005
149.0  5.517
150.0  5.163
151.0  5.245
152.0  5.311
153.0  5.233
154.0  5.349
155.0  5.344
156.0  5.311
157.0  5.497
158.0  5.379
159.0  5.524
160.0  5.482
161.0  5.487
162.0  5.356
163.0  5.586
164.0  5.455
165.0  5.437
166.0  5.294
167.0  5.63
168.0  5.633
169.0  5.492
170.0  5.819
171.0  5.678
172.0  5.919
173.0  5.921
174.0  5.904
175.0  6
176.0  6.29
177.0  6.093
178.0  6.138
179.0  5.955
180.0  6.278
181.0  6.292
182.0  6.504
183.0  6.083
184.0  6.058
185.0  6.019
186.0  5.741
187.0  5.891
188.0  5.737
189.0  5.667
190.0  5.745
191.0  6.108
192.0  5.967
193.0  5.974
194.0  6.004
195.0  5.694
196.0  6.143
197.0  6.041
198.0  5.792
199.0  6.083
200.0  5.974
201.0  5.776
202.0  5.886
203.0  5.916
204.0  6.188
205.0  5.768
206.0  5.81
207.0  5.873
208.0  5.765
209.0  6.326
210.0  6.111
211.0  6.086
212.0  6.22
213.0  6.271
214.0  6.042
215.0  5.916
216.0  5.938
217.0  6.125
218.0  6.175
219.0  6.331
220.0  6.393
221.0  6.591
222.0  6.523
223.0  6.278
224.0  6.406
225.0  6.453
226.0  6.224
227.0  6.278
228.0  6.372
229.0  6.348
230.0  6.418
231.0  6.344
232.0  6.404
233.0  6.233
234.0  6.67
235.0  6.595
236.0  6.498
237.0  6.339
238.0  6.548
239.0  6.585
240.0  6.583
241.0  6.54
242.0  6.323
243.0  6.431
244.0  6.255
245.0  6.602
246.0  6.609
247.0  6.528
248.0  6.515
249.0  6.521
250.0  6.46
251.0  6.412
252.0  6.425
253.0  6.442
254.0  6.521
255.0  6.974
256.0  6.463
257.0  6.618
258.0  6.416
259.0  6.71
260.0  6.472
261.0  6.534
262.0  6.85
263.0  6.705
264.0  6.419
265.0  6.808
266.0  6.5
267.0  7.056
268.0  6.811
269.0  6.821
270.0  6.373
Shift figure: 3.7 keV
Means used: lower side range 5.44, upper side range 6.27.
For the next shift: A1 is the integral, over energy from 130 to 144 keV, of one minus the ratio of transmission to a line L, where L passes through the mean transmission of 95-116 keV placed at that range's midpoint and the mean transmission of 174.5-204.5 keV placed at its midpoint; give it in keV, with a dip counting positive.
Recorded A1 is 1.6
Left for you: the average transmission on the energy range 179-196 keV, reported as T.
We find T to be 5.99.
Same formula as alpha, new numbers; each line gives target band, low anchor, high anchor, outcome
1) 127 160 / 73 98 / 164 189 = 3.2 keV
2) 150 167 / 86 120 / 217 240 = 1.4 keV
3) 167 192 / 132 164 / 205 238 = -1.3 keV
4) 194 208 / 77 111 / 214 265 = 0.6 keV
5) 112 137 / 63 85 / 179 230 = 2.4 keV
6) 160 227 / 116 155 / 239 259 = -1.2 keV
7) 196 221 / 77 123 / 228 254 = 0.7 keV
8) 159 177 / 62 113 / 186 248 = 0.8 keV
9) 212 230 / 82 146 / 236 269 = 0.0 keV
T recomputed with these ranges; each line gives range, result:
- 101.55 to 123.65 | 5.4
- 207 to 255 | 6.36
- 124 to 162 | 5.21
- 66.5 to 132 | 5.46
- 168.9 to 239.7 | 6.12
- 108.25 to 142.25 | 5.22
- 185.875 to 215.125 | 5.95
